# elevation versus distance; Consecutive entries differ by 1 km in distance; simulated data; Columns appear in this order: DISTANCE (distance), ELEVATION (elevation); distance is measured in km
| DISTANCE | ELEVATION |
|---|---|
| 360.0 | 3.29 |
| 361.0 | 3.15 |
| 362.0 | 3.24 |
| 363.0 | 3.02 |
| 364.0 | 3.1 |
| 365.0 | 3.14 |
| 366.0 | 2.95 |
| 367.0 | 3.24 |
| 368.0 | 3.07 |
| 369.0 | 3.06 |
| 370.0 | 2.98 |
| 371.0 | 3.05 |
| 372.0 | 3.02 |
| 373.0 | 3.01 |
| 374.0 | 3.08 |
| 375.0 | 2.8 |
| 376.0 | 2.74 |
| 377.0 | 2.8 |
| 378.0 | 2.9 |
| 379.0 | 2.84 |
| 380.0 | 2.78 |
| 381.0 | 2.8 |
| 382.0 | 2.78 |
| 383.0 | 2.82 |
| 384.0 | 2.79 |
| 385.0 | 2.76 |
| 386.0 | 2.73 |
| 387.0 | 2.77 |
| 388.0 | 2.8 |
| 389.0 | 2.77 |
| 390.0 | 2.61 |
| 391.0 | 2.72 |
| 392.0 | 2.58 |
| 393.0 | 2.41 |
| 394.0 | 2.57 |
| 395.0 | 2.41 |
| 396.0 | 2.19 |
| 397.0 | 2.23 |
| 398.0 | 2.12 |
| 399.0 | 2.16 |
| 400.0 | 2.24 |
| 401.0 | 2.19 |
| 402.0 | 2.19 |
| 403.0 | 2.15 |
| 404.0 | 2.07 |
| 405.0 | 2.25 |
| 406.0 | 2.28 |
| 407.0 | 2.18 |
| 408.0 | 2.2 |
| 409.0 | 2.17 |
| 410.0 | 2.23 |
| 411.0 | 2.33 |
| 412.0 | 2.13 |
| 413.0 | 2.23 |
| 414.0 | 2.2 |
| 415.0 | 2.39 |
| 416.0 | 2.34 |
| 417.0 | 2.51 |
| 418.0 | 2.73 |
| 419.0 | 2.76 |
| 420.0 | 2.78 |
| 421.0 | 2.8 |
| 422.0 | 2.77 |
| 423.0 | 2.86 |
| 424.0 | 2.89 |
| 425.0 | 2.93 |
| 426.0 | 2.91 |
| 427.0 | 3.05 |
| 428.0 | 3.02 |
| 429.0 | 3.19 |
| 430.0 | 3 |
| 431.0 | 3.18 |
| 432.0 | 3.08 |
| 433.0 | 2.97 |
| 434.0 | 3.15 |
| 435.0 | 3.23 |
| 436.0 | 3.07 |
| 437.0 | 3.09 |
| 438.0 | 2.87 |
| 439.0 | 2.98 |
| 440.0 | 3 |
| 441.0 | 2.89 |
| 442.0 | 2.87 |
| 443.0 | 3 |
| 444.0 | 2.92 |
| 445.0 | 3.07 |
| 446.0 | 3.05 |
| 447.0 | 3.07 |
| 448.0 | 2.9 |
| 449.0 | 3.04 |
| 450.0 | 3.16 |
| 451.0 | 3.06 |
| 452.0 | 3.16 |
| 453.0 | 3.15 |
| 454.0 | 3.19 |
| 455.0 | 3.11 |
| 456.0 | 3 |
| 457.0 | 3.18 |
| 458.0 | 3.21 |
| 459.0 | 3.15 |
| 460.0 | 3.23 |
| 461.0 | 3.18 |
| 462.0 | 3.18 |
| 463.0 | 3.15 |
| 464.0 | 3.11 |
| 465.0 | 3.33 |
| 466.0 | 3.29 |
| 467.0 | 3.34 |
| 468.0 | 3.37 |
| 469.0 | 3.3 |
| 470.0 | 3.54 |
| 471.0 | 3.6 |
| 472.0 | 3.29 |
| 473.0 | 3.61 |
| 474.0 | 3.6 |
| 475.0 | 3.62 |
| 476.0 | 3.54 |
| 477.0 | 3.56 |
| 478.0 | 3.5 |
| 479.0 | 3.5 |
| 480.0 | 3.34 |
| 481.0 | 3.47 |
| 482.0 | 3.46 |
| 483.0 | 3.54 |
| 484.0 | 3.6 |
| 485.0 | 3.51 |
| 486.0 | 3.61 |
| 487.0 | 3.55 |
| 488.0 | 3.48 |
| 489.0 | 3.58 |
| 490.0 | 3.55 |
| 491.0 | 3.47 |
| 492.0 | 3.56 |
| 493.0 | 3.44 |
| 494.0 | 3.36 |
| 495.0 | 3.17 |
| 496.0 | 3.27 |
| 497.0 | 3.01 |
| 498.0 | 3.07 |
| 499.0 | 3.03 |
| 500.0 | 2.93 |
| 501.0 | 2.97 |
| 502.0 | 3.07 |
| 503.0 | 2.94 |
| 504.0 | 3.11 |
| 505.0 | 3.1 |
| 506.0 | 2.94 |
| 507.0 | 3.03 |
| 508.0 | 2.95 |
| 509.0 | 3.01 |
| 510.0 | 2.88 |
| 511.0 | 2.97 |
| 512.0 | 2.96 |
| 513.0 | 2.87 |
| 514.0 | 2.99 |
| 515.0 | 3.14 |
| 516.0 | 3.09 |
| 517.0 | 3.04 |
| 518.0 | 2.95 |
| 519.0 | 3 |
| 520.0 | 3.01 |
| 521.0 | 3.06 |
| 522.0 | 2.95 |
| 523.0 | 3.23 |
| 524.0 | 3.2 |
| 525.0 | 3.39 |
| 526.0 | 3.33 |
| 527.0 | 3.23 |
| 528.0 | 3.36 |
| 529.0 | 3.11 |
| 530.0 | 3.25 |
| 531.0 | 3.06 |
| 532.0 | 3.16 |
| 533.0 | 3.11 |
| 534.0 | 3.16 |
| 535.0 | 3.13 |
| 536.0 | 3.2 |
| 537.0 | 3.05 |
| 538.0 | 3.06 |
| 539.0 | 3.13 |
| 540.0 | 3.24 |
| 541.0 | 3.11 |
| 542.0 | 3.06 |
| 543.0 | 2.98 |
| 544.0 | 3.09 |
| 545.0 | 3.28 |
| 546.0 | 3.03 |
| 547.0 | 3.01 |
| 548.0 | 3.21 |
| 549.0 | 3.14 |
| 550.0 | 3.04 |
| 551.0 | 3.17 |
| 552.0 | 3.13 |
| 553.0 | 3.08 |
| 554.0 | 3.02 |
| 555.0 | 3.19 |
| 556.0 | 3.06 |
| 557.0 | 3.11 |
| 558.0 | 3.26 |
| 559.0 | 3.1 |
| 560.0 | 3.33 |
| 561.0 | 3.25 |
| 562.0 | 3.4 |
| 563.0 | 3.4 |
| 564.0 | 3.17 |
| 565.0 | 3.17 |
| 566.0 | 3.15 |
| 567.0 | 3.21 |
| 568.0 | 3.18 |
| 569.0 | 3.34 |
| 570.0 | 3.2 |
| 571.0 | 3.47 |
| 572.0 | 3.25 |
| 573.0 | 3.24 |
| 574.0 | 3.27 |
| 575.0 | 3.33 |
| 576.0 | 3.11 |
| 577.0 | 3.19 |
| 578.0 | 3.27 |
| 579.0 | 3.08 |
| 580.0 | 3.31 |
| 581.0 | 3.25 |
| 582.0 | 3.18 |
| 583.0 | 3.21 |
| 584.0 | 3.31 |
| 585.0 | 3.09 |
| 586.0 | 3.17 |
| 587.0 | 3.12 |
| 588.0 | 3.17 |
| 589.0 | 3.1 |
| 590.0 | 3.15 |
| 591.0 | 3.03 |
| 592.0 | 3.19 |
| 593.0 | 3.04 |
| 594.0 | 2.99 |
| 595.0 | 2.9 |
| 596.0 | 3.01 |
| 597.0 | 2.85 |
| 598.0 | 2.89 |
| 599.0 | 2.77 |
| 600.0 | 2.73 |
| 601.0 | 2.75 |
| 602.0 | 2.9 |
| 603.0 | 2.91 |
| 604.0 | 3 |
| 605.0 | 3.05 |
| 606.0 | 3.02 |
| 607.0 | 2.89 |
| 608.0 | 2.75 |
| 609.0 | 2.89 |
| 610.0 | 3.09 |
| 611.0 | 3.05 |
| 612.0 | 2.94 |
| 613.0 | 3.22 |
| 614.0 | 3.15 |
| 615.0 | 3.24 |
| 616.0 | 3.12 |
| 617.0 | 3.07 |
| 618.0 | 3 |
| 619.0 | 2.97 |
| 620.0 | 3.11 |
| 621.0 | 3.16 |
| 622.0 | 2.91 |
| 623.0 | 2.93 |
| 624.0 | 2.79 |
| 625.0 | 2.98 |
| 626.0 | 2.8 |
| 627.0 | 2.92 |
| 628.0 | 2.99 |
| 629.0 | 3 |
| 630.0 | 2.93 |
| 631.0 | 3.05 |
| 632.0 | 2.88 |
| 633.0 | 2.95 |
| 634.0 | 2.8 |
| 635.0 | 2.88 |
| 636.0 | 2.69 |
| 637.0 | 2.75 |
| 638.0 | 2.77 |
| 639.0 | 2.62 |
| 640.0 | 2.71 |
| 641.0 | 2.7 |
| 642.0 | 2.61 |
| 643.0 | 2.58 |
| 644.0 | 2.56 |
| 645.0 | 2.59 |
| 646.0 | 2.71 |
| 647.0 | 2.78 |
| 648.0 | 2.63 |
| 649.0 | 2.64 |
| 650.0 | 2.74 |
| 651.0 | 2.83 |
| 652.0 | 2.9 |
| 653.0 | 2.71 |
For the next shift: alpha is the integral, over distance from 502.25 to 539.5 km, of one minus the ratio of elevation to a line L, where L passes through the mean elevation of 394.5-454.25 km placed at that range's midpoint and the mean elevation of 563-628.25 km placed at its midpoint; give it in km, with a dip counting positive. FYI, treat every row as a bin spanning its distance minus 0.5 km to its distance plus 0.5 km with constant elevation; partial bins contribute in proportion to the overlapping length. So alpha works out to -2.2 km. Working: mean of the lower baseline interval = 2.7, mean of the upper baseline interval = 3.07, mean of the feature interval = 3.09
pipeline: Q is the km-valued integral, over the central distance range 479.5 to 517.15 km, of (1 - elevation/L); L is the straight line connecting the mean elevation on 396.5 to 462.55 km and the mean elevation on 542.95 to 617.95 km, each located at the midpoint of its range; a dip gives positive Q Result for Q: -3.7 km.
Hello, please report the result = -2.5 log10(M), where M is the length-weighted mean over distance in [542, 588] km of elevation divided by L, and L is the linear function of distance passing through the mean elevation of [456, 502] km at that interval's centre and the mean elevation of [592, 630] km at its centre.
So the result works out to -0.03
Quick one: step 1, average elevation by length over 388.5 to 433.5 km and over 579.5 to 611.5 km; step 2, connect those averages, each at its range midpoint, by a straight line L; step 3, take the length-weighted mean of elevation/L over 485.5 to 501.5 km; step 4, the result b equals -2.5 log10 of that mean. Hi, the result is -0.20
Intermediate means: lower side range 2.53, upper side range 3.02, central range 3.32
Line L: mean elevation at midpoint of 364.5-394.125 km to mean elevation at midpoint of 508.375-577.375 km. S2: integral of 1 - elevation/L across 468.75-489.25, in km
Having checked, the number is -3.29 km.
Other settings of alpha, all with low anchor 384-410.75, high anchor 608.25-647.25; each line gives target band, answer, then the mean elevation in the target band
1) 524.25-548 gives -4.1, 3.16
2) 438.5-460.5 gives -4.9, 3.06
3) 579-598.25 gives -2.0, 3.11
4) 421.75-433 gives -2.5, 2.99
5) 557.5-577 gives -3.5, 3.25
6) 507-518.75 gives -1.5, 2.99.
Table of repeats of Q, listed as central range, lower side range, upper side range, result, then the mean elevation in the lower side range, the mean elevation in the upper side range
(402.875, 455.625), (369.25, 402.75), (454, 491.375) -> 4.2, 2.65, 3.39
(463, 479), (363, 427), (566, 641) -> -3.8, 2.63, 3.03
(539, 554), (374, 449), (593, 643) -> -1.4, 2.68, 2.92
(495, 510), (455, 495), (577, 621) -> 1.3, 3.4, 3.05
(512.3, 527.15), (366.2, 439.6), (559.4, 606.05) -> -0.6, 2.69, 3.13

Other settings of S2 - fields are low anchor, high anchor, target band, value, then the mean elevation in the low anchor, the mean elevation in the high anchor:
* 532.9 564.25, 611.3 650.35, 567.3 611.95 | -1.08 km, 3.15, 2.87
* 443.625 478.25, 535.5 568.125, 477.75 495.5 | -1.44 km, 3.25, 3.15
